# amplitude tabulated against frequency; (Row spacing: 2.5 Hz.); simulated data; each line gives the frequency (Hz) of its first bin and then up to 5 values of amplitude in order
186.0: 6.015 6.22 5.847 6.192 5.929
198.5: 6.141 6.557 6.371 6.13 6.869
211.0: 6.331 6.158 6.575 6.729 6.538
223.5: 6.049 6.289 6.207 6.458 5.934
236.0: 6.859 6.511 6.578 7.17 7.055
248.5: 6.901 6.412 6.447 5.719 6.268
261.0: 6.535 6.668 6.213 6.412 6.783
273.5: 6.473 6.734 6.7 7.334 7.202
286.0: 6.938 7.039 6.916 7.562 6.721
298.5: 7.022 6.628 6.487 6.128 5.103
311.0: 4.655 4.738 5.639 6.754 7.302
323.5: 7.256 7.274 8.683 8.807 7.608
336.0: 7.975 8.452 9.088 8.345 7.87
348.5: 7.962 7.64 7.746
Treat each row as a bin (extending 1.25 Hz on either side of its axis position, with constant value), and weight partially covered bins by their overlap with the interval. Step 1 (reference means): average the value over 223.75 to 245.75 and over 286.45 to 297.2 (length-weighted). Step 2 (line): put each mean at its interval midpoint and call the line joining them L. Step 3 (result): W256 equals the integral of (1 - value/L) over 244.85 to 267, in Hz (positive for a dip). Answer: 0.8 Hz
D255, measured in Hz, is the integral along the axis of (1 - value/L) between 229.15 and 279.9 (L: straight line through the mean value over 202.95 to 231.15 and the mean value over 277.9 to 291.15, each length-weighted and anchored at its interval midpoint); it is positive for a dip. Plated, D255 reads 1.6 Hz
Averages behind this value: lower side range 6.39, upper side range 7.05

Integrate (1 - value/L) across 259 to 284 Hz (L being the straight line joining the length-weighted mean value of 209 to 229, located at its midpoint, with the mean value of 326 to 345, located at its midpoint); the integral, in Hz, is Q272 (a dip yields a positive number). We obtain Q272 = 2.0 Hz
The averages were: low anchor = 6.38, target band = 6.68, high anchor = 8.34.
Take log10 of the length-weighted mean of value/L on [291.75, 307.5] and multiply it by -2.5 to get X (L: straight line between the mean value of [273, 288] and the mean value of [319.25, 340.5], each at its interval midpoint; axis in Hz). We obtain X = 0.09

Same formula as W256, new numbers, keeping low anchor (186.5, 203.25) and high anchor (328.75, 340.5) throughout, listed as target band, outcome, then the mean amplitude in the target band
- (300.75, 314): 3.84 Hz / 5.6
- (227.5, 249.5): 0.64 Hz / 6.63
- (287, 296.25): 0.67 Hz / 7.09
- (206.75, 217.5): -0.09 Hz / 6.47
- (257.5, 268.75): 1.22 Hz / 6.42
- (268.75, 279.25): 1.03 Hz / 6.65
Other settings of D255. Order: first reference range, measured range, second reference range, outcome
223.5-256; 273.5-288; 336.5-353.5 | 0.45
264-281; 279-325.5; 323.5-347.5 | 4.97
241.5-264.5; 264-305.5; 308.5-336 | -0.68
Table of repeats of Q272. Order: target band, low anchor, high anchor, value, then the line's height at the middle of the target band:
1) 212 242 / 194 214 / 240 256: 0.5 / 6.51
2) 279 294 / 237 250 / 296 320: -2.1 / 6.25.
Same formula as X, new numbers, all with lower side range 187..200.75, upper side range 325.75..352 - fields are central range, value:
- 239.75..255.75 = 0.03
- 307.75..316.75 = 0.49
